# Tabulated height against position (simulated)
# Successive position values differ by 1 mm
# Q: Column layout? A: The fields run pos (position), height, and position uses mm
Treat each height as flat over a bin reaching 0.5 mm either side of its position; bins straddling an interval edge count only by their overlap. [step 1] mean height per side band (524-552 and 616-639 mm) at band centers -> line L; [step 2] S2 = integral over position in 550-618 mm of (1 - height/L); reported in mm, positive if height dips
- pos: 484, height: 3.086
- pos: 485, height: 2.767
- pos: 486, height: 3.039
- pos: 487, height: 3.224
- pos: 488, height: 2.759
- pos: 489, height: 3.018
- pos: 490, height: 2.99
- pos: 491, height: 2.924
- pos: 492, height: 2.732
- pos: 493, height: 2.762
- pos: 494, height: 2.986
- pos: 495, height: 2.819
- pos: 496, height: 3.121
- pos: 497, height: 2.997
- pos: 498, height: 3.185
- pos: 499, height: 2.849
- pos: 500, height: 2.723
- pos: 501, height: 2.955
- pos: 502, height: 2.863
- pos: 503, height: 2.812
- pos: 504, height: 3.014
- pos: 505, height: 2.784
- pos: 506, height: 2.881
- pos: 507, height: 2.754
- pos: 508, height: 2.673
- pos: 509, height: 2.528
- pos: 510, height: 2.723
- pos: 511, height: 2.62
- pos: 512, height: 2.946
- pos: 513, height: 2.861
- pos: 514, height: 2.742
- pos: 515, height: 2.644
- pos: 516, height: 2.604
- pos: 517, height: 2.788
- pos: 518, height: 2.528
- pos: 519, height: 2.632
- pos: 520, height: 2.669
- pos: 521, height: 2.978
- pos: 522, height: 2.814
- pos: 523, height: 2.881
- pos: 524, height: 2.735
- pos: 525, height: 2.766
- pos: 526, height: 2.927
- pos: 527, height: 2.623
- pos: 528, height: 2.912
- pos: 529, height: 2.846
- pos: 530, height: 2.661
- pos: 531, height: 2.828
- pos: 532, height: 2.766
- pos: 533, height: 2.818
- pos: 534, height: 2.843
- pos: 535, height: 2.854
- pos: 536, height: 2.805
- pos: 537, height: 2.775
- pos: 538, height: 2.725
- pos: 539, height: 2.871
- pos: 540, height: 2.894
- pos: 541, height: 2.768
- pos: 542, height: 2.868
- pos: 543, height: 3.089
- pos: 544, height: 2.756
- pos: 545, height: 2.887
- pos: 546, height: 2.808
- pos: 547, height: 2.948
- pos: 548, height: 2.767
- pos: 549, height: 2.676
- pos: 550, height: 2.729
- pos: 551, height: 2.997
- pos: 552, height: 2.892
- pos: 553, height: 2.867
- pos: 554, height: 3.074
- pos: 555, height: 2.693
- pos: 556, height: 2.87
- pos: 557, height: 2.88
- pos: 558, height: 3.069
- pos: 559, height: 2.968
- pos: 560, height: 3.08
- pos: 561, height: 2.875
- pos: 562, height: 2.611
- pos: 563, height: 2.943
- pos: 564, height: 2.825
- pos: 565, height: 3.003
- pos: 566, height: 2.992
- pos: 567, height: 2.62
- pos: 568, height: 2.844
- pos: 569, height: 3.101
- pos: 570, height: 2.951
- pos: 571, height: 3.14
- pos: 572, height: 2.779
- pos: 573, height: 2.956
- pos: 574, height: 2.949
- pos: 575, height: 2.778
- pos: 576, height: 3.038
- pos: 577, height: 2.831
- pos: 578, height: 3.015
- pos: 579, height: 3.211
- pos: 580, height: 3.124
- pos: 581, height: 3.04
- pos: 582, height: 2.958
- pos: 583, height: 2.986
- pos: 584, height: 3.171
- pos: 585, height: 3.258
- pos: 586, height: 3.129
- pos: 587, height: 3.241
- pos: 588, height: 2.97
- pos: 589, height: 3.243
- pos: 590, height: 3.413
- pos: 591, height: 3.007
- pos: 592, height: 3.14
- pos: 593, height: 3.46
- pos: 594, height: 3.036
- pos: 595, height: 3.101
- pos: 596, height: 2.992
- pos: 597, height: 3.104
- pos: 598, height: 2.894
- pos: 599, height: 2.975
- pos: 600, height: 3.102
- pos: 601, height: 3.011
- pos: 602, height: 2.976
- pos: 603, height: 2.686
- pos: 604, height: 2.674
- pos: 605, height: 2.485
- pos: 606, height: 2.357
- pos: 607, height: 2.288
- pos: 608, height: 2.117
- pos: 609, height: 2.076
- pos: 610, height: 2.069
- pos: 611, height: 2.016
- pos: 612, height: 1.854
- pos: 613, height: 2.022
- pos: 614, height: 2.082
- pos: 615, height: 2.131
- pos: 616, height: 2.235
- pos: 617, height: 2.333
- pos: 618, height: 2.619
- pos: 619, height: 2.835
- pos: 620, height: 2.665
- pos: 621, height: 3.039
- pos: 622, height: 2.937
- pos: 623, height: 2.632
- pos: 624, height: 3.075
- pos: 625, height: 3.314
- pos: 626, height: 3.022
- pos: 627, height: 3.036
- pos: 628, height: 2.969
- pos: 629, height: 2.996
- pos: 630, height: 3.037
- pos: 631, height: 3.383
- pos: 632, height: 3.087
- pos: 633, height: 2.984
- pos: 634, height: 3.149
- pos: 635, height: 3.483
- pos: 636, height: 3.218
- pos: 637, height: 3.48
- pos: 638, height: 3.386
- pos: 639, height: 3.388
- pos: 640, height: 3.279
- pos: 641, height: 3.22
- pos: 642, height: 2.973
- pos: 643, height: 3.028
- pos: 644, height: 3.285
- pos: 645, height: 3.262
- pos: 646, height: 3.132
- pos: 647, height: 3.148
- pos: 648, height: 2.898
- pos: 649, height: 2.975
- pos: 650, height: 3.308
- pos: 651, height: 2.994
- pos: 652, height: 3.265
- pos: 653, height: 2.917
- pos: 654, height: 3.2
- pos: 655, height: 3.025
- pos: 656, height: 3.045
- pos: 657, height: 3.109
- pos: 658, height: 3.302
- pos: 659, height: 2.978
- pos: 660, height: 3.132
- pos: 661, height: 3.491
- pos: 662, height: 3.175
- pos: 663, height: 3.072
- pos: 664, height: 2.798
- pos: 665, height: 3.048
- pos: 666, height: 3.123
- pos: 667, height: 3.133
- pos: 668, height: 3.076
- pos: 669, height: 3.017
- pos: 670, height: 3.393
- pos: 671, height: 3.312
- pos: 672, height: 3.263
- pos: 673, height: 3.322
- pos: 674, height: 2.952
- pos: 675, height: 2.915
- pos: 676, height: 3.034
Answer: 2.2 mm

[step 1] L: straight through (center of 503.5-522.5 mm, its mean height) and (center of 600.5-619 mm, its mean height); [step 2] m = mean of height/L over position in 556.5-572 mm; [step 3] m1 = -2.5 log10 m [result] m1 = -0.15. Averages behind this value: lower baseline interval 2.75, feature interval 2.92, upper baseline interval 2.35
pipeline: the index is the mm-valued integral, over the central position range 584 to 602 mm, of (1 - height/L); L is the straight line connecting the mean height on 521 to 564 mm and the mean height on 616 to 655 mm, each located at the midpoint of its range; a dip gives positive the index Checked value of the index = -0.94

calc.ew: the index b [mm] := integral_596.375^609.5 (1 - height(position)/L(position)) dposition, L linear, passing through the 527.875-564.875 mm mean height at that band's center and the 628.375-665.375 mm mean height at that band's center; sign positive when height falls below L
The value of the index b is 1.50 mm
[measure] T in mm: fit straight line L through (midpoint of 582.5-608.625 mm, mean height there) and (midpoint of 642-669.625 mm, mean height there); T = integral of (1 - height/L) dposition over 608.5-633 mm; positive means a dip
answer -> 3.0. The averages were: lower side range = 2.95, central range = 2.65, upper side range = 3.11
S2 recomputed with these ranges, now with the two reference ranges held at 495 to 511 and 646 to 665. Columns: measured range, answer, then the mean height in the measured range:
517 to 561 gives 1.1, 2.83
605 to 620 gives 3.9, 2.24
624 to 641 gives -0.7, 3.2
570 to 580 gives 0.0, 2.97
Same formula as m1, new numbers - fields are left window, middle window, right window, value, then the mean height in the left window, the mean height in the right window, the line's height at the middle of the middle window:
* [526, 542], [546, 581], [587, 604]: 0.005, 2.81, 3.06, 2.93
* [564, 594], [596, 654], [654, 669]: 0.080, 3.04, 3.11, 3.08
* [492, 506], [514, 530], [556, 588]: 0.067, 2.91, 2.98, 2.93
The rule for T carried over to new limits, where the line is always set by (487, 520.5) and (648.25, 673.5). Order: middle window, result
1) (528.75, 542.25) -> 0.4 mm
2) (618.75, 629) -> 0.4 mm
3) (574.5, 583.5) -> -0.1 mm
